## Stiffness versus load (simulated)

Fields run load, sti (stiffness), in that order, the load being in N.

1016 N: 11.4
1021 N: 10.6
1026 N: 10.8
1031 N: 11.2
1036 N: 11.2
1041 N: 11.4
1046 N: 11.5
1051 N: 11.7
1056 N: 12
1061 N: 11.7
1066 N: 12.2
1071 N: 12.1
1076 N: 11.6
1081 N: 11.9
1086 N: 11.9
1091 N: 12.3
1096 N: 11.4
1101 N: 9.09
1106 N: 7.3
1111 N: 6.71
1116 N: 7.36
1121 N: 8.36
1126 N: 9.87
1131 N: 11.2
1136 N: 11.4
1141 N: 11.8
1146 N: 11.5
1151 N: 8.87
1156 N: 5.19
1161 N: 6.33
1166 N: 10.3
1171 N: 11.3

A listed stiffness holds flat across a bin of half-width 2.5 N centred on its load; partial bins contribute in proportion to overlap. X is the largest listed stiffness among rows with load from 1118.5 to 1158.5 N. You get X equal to 11.8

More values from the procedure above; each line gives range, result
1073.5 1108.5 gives 12.3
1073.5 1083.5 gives 11.9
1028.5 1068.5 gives 12.2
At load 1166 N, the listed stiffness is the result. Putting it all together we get 10.3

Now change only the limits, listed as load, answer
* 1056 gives 12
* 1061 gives 11.7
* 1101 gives 9.09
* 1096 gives 11.4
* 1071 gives 12.1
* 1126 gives 9.87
